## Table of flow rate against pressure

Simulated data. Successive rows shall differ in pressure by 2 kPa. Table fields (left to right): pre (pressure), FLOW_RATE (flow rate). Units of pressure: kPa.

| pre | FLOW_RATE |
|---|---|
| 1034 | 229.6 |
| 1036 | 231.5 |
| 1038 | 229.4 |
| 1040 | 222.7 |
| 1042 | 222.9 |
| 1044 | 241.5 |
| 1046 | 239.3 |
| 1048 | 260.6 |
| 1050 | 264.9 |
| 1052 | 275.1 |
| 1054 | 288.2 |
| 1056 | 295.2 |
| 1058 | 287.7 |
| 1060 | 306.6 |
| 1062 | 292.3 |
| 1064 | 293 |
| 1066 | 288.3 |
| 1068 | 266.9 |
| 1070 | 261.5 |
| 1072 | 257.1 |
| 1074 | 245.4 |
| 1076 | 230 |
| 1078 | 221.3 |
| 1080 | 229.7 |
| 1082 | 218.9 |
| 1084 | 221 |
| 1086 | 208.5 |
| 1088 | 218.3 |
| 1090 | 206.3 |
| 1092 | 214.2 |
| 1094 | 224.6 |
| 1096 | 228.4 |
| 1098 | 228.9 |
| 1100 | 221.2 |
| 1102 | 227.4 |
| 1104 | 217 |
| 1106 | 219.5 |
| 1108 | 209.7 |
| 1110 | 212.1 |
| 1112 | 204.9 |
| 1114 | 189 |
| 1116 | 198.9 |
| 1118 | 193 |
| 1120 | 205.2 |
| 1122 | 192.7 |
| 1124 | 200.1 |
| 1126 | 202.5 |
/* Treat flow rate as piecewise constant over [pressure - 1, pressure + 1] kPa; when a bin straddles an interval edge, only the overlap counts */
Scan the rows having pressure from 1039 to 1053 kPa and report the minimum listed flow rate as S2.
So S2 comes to 222.7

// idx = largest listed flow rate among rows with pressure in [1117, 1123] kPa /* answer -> 205.2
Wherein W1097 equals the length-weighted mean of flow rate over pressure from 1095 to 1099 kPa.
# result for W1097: 229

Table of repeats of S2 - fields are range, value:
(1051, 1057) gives 275.1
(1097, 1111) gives 209.7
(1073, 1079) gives 221.3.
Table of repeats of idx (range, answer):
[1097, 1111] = 228.9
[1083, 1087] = 221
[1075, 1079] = 230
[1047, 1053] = 275.1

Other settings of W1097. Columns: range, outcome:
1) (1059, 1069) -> 289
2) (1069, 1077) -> 248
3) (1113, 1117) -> 194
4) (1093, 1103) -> 226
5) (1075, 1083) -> 225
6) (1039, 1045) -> 229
